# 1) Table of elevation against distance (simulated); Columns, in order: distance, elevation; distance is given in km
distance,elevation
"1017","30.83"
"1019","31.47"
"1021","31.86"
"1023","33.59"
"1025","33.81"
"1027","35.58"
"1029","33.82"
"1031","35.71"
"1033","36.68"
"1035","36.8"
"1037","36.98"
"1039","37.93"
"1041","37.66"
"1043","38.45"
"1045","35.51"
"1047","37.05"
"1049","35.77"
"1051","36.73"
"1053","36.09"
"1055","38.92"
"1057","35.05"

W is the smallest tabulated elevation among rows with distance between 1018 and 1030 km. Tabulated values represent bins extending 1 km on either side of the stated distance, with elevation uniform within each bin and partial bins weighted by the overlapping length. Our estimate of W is 31.47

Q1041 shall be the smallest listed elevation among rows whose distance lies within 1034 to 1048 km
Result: 35.51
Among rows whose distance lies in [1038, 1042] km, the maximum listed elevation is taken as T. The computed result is 37.93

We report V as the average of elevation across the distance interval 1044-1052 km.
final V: 36.3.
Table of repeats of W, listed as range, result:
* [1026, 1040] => 33.82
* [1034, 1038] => 36.8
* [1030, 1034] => 35.71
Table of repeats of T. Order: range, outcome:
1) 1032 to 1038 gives 36.98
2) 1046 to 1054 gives 37.05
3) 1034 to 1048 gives 38.45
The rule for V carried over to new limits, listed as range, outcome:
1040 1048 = 37.2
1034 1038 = 36.9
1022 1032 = 34.5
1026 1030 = 34.7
